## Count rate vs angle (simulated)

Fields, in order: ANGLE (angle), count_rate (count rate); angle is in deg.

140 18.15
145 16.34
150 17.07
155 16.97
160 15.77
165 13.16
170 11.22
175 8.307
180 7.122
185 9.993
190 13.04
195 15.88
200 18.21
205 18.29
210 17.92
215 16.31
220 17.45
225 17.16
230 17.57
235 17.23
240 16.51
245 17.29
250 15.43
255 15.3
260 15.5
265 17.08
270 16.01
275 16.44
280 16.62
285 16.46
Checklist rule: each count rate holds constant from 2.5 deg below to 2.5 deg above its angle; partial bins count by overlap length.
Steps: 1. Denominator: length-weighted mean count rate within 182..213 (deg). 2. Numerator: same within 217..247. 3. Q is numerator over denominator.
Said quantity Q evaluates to 1.11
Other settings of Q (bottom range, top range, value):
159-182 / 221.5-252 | 1.55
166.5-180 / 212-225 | 1.78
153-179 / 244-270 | 1.27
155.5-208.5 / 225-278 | 1.24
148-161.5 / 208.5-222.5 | 1.03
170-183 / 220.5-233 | 2.05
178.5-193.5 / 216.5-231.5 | 1.63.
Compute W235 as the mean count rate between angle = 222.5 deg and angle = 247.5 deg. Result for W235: 17.2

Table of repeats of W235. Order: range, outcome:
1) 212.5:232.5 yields 17.1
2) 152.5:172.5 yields 14.3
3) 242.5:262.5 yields 15.9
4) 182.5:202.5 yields 14.3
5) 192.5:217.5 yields 17.3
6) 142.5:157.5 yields 16.8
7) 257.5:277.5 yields 16.3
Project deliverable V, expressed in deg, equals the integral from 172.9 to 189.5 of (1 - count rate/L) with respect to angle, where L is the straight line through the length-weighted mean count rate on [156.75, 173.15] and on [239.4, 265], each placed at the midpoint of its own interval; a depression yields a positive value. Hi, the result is 5.8 deg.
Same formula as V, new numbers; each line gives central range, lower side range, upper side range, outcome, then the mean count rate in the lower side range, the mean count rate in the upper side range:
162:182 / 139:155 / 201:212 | 8.4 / 17.1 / 18.1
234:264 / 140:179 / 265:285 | -0.5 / 14.1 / 16.5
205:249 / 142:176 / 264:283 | -4.3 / 14.4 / 16.5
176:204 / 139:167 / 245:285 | 5.7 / 16.2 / 16.2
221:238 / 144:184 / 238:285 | -2.4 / 13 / 16.3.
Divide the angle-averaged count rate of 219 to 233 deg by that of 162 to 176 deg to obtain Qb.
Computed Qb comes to 1.53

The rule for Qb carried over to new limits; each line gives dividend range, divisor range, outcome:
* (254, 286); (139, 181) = 1.17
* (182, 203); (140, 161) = 0.85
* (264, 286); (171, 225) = 1.15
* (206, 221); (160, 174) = 1.39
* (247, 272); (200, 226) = 0.91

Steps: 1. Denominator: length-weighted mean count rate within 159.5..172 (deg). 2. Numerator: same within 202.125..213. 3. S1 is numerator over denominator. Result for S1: 1.4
